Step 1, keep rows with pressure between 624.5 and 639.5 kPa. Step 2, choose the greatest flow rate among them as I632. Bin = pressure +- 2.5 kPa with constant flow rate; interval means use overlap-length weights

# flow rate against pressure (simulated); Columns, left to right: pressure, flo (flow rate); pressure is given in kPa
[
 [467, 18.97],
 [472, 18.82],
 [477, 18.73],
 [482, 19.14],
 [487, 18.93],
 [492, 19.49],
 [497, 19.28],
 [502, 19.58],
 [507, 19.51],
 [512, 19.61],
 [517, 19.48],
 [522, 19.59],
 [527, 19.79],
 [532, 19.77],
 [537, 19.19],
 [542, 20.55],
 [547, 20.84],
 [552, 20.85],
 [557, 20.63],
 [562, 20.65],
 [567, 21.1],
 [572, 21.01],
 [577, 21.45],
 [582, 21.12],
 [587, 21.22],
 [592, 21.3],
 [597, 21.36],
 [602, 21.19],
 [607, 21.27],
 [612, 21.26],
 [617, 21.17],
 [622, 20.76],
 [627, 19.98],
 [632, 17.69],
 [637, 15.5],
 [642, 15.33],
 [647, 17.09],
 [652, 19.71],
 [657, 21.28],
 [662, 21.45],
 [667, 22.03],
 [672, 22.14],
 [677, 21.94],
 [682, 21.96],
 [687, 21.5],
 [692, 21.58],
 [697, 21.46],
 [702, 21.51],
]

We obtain 19.98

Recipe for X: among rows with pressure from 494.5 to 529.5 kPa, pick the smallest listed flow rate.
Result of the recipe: 19.28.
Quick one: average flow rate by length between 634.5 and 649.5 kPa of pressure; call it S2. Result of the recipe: 16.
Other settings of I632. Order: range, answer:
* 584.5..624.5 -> 21.36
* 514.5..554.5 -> 20.85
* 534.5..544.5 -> 20.55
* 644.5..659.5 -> 21.28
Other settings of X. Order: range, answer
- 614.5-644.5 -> 15.33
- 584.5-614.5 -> 21.19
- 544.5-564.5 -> 20.63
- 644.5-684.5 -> 17.09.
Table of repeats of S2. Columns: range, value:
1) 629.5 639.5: 16.6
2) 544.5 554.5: 20.8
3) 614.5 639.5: 19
